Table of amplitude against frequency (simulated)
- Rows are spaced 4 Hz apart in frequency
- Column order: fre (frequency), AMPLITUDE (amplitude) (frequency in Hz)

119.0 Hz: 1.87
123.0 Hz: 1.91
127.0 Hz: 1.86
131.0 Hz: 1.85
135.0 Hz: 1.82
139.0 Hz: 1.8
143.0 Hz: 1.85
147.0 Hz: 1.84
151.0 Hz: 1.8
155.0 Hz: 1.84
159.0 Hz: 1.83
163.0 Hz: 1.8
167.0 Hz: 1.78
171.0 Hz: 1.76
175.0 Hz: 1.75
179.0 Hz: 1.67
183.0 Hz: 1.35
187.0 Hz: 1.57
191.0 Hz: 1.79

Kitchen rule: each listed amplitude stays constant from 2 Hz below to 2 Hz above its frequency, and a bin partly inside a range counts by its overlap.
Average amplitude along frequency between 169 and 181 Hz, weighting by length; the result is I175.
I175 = 1.73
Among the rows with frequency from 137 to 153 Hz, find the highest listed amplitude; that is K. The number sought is 1.85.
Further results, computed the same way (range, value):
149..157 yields 1.84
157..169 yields 1.83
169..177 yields 1.76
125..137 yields 1.86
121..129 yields 1.91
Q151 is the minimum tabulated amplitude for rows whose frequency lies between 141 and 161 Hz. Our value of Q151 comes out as 1.8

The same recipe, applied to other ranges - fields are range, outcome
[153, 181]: 1.67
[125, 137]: 1.82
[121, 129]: 1.86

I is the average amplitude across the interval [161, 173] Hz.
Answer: 1.78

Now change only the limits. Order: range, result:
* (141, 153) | 1.83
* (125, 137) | 1.84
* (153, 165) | 1.82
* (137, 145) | 1.83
